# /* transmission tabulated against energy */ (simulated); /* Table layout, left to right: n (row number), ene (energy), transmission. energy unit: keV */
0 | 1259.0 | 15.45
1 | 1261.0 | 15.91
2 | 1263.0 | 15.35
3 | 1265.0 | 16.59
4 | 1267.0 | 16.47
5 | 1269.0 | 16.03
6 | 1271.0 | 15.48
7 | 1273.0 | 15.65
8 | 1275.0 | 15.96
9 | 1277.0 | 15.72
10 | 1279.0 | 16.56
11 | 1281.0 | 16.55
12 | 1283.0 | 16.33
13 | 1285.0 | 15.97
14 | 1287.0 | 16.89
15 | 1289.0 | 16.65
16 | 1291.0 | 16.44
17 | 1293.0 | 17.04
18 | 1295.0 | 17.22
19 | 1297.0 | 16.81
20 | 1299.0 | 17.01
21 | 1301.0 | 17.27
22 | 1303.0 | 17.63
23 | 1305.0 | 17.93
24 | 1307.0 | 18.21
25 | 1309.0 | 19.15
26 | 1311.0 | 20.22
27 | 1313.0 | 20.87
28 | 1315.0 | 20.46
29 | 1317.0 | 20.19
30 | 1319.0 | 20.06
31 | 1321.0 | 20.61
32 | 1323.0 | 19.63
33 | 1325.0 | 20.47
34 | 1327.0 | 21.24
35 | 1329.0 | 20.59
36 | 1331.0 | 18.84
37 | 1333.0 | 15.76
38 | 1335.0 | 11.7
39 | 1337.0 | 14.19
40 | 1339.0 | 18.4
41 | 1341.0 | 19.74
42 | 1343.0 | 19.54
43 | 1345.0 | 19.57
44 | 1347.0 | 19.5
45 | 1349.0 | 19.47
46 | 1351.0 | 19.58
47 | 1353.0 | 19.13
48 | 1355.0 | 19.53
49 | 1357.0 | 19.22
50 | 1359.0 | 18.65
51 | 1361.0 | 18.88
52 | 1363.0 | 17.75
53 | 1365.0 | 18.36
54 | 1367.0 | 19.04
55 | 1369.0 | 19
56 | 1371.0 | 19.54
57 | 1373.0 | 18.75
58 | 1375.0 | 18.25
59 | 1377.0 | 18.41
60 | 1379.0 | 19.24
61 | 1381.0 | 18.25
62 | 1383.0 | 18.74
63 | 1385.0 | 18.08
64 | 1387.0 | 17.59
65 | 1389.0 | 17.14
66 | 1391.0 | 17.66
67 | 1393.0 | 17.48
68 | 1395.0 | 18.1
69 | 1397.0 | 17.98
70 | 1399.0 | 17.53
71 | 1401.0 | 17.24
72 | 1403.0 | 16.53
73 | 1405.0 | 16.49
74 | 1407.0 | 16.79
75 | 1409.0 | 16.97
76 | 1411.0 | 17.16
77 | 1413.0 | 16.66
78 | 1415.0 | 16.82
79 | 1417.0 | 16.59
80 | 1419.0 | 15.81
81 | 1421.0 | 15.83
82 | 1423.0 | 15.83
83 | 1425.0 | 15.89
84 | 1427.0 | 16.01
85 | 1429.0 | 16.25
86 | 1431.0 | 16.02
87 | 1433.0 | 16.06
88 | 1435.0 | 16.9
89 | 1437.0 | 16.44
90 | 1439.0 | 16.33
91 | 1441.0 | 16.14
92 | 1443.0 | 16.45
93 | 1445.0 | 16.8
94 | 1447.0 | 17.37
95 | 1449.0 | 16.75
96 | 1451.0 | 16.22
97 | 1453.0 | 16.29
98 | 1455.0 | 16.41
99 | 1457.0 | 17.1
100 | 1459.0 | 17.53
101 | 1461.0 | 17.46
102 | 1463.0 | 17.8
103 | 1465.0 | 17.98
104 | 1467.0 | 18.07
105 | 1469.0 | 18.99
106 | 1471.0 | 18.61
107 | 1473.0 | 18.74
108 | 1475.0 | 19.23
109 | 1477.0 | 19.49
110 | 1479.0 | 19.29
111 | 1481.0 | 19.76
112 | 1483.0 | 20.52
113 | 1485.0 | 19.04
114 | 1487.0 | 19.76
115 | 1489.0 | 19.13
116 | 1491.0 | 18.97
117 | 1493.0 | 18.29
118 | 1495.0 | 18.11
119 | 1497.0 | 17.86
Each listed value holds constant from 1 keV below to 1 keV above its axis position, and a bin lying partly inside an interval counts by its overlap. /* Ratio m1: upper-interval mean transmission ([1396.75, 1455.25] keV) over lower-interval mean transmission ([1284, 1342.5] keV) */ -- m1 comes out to 0.91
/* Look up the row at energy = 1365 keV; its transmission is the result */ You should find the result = 18.36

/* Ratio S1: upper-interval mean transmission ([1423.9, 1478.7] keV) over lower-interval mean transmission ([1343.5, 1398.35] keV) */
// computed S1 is 0.9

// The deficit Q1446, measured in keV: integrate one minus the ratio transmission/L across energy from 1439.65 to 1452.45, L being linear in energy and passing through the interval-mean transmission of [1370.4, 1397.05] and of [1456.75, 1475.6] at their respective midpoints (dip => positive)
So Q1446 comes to 1.1 keV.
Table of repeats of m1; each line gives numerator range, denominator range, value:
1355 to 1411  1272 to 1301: 1.09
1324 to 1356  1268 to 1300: 1.13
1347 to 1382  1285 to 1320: 1.04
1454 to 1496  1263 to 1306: 1.12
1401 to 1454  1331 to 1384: 0.89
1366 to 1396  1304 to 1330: 0.92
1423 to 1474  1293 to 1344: 0.92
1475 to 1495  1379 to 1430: 1.13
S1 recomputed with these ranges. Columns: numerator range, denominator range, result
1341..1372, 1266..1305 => 1.16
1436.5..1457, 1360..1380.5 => 0.88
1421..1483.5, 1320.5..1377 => 0.93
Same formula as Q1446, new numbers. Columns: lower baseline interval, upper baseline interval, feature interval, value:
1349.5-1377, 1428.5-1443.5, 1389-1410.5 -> 0.4 keV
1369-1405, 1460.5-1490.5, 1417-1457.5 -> 4.8 keV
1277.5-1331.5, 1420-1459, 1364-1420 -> -2.0 keV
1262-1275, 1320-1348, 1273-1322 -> -1.9 keV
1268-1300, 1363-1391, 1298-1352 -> -4.8 keV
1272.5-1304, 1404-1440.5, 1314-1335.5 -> -3.5 keV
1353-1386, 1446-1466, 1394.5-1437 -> 3.0 keV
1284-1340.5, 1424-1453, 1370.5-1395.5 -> -1.5 keV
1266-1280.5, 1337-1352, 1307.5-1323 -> -2.0 keV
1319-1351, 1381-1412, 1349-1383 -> -1.5 keV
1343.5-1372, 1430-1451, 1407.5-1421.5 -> 0.6 keV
